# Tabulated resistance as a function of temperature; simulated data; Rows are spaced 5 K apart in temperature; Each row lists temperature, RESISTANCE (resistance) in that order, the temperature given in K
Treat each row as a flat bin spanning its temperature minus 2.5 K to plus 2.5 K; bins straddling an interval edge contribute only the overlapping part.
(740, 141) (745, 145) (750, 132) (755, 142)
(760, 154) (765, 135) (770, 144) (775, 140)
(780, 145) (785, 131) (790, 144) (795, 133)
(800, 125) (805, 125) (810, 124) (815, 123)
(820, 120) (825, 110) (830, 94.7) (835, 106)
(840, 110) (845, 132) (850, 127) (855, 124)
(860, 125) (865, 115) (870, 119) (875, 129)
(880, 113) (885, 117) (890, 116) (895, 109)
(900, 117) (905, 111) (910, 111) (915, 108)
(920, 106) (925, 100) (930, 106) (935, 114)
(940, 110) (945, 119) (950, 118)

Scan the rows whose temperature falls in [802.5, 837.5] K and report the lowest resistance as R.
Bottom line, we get 94.7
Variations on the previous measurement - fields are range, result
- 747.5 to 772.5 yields 132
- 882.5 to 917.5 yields 108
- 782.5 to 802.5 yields 125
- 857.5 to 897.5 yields 109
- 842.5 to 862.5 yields 124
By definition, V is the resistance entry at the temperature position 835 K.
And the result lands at 106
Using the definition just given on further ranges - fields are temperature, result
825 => 110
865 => 115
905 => 111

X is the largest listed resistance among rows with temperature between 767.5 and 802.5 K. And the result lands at 145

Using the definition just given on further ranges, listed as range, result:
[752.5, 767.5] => 154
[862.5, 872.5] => 119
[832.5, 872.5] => 132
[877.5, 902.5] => 117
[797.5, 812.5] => 125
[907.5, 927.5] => 111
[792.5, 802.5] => 133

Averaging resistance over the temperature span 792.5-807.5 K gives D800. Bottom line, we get 128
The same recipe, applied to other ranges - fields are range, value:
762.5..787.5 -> 139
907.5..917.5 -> 110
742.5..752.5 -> 138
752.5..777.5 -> 143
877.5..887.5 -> 115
